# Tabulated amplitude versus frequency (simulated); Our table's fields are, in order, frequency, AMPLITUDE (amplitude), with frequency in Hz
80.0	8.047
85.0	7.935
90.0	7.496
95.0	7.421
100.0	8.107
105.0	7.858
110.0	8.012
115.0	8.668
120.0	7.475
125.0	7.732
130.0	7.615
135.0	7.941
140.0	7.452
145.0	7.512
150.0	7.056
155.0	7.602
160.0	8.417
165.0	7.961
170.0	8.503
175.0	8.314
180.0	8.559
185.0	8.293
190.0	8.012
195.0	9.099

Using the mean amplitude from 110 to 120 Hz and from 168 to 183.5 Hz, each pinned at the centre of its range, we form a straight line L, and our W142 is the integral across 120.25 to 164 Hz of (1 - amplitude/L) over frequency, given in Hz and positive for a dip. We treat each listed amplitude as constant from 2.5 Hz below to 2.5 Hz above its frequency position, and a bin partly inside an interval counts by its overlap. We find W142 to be 3.4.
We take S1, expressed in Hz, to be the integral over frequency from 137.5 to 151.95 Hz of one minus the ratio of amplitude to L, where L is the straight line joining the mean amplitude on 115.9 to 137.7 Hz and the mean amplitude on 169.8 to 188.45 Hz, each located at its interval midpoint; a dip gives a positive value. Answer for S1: 1.13 Hz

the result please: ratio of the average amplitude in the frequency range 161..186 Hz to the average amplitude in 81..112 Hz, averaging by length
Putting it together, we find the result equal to 1.07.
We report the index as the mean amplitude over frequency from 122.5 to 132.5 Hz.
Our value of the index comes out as 7.67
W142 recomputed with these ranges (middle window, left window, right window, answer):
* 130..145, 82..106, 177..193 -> 0.70 Hz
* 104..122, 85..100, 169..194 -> -0.50 Hz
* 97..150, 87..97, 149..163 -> -1.21 Hz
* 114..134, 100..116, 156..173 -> 0.82 Hz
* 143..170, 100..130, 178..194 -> 1.31 Hz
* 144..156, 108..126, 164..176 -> 1.22 Hz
